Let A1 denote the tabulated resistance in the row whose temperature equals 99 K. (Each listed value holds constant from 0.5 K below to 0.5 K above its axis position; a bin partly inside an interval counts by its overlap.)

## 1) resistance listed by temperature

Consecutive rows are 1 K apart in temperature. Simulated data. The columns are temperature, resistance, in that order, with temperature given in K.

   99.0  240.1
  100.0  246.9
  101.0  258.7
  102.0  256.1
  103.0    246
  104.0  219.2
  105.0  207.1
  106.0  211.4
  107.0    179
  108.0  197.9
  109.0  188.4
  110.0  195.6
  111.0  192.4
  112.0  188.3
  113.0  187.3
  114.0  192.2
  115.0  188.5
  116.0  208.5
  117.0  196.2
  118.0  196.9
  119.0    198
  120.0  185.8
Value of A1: 240.1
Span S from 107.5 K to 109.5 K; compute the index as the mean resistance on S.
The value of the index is 193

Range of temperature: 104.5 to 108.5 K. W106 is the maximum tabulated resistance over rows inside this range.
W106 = 211.4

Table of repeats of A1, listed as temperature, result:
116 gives 208.5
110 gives 195.6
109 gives 188.4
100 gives 246.9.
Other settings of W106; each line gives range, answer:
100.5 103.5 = 258.7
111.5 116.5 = 208.5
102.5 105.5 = 246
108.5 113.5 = 195.6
